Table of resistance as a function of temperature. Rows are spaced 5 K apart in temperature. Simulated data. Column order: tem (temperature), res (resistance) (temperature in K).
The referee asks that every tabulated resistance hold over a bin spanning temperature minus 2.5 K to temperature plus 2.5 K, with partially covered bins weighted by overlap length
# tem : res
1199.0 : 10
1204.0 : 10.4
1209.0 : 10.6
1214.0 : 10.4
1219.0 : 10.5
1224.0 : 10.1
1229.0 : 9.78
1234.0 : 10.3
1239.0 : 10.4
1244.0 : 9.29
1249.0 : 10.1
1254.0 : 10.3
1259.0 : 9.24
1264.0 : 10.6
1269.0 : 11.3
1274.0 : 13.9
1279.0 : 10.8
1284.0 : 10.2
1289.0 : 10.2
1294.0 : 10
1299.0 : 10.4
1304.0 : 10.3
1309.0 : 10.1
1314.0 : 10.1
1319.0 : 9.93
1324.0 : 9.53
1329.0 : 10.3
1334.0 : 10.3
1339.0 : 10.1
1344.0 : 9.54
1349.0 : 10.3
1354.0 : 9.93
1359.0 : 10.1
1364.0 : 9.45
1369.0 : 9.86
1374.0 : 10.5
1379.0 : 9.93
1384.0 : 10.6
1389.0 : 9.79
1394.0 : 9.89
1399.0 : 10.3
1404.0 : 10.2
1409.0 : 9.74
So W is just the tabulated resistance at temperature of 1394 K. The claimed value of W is 9.89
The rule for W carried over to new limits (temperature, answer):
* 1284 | 10.2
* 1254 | 10.3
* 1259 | 9.24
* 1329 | 10.3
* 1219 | 10.5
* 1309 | 10.1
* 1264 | 10.6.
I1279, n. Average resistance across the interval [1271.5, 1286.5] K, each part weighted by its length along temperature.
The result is 11.6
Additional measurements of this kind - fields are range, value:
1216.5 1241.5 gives 10.2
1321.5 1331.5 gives 9.92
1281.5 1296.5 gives 10.1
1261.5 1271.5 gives 10.9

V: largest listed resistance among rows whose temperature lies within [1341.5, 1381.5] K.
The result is 10.5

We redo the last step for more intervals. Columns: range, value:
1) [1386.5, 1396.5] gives 9.89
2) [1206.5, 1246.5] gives 10.6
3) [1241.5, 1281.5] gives 13.9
